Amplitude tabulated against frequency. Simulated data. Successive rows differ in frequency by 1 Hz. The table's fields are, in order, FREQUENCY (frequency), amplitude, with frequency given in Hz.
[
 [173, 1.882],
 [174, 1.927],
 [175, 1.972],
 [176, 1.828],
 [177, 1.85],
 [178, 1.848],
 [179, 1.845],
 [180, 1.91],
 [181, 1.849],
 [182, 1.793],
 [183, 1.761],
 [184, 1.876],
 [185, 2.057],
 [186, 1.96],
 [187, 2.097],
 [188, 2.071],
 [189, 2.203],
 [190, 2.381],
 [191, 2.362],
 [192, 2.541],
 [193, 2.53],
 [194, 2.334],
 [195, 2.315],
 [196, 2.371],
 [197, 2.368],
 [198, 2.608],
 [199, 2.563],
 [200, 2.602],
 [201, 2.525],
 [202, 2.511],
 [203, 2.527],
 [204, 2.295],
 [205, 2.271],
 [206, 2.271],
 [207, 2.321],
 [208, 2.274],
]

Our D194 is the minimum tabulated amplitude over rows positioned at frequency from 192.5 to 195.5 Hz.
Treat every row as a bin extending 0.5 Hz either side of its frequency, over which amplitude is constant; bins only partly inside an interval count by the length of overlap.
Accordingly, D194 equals 2.315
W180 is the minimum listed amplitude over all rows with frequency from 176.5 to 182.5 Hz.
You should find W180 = 1.793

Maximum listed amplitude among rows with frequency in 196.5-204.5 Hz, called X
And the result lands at 2.608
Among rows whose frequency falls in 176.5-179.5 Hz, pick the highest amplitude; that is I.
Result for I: 1.85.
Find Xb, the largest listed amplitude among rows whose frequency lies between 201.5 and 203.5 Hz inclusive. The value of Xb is 2.527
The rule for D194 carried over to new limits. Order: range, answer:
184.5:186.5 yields 1.96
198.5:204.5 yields 2.295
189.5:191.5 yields 2.362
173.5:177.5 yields 1.828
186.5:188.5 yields 2.071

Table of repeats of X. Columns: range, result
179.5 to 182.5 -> 1.91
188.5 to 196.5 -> 2.541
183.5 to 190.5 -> 2.381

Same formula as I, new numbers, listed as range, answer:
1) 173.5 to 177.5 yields 1.972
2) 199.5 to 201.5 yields 2.602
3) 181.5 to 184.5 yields 1.876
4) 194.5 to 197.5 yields 2.371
